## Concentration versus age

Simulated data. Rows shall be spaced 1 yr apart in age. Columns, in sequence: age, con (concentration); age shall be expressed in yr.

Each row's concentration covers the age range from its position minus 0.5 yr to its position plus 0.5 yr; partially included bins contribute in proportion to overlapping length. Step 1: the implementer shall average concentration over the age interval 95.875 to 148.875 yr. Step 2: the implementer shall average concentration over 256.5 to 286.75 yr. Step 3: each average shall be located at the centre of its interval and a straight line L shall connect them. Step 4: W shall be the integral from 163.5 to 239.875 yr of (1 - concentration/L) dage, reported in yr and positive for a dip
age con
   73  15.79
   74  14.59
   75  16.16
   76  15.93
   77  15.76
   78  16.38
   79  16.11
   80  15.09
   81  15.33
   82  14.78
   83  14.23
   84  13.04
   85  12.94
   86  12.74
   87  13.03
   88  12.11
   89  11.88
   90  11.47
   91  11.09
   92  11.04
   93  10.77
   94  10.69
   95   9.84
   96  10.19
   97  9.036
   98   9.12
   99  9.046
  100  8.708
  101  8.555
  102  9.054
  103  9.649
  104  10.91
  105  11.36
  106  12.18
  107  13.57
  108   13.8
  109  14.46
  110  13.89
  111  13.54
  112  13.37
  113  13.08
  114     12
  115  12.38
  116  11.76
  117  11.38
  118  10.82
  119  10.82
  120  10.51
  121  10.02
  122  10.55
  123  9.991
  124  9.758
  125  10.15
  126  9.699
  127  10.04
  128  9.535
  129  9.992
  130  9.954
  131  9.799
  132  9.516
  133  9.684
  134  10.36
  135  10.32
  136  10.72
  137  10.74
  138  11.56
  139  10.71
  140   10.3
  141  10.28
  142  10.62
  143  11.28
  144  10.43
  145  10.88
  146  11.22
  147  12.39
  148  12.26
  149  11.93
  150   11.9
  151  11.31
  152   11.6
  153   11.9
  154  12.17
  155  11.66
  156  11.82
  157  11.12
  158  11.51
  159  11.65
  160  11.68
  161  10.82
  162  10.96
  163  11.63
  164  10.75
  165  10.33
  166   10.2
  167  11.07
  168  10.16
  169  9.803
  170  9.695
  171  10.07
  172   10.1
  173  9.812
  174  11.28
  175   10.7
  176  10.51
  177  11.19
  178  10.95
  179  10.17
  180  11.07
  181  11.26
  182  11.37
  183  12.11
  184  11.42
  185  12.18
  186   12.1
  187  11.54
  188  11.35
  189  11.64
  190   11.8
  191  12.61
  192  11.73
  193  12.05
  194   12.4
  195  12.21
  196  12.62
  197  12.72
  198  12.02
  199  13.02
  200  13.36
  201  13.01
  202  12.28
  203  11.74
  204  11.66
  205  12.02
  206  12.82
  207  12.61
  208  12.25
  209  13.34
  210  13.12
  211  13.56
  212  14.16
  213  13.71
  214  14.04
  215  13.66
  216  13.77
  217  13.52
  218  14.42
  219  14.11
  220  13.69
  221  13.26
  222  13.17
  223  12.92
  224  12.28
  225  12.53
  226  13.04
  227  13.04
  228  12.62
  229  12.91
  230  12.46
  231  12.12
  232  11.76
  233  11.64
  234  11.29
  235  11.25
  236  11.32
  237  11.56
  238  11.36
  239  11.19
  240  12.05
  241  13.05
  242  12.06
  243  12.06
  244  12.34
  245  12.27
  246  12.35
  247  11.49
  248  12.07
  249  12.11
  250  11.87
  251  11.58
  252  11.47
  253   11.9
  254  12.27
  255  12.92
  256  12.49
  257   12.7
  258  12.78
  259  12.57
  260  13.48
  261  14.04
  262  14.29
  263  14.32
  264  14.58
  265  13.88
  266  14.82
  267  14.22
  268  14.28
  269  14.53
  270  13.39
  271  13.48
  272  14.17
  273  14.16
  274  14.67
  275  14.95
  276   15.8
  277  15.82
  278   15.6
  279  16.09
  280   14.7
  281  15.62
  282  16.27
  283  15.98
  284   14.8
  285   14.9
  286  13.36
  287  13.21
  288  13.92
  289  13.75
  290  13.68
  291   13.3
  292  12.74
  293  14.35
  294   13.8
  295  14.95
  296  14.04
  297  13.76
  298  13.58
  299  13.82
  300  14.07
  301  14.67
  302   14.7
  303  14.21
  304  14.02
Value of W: 4.53 yr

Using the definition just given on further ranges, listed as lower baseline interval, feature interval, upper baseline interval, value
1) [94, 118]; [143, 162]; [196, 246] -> 0.5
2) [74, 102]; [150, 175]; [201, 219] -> 3.6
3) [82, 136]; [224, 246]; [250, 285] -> 2.2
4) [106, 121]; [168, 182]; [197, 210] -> 2.2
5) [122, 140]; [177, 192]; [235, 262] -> -0.6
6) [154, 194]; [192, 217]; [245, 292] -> -1.7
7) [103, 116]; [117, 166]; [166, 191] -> 4.4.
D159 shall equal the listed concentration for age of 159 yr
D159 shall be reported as 11.65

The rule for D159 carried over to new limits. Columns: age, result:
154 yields 12.17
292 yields 12.74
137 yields 10.74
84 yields 13.04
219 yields 14.11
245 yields 12.27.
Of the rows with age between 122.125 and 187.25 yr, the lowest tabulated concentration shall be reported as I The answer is 9.516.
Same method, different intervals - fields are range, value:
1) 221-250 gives 11.19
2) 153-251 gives 9.695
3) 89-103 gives 8.555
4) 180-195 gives 11.07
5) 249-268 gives 11.47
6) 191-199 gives 11.73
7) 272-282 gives 14.16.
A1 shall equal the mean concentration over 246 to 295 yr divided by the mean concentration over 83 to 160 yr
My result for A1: 1.24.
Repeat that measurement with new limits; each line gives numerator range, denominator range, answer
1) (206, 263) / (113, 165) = 1.16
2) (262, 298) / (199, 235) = 1.12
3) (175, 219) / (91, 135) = 1.14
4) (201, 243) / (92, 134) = 1.17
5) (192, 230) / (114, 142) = 1.24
